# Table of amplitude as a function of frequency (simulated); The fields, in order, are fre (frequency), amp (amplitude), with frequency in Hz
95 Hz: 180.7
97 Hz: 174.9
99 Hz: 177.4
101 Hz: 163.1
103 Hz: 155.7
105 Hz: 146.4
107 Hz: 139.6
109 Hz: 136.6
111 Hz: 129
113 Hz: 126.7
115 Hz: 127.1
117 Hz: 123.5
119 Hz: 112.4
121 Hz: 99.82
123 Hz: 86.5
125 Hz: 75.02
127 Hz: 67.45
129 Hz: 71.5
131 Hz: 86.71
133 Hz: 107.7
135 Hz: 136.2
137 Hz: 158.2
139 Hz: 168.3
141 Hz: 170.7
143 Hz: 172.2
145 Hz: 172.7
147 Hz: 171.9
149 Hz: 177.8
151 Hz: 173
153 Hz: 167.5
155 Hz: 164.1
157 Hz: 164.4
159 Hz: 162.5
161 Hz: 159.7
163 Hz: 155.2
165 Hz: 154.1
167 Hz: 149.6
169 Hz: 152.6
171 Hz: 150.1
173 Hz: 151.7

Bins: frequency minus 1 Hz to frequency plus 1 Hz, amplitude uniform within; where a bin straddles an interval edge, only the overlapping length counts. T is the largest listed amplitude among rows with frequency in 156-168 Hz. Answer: 164.4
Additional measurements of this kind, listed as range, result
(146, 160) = 177.8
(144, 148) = 172.7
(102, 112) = 155.7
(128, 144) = 172.2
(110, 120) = 129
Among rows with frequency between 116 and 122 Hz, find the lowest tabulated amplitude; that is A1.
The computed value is 99.82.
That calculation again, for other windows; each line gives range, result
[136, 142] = 158.2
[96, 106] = 146.4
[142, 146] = 172.2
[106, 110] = 136.6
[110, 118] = 123.5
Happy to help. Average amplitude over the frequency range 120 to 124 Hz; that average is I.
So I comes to 93.2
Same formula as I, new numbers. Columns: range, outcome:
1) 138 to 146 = 171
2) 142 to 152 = 174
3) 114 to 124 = 110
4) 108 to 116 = 130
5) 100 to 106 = 155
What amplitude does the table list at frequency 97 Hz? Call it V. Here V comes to 174.9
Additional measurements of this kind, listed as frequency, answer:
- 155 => 164.1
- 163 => 155.2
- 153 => 167.5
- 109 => 136.6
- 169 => 152.6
